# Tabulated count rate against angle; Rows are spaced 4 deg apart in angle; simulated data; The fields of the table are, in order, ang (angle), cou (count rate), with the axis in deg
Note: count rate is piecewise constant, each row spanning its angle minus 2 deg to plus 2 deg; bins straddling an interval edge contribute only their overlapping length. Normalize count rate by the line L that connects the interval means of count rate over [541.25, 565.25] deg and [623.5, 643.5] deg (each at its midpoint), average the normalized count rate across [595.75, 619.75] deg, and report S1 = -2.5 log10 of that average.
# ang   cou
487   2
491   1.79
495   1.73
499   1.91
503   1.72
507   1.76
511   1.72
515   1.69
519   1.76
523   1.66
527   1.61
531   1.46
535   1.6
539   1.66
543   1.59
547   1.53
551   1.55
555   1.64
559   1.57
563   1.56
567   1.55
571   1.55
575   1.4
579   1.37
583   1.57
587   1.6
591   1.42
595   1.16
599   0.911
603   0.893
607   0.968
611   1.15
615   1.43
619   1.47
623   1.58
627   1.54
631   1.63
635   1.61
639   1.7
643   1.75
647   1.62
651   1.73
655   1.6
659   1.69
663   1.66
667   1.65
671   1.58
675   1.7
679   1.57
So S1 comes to 0.40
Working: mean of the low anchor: 1.57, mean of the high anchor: 1.63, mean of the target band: 1.12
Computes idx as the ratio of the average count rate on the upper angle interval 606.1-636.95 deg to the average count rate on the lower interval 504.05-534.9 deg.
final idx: 0.9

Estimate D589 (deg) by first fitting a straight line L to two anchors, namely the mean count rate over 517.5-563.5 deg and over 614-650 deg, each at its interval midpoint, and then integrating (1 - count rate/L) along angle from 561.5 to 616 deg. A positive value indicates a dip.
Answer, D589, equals 9.5 deg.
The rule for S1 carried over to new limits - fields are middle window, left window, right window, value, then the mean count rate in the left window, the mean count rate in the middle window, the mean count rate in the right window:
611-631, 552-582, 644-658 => 0.091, 1.52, 1.48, 1.66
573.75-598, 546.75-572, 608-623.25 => 0.053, 1.57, 1.4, 1.36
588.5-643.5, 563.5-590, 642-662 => 0.172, 1.51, 1.36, 1.67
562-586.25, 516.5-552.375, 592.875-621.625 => -0.111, 1.6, 1.5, 1.15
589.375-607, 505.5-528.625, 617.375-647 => 0.459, 1.7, 1.07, 1.61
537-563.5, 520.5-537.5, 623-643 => 0.007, 1.59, 1.59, 1.63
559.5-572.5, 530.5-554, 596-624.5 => -0.083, 1.57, 1.56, 1.19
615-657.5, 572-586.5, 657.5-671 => -0.015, 1.47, 1.61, 1.65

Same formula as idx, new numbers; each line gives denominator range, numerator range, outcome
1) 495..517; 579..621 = 0.72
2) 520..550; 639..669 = 1.05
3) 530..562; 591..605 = 0.67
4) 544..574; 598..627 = 0.79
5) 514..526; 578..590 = 0.89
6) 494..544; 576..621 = 0.75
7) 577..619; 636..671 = 1.33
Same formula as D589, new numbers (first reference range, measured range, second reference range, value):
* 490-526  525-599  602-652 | 5.35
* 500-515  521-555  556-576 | 1.00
